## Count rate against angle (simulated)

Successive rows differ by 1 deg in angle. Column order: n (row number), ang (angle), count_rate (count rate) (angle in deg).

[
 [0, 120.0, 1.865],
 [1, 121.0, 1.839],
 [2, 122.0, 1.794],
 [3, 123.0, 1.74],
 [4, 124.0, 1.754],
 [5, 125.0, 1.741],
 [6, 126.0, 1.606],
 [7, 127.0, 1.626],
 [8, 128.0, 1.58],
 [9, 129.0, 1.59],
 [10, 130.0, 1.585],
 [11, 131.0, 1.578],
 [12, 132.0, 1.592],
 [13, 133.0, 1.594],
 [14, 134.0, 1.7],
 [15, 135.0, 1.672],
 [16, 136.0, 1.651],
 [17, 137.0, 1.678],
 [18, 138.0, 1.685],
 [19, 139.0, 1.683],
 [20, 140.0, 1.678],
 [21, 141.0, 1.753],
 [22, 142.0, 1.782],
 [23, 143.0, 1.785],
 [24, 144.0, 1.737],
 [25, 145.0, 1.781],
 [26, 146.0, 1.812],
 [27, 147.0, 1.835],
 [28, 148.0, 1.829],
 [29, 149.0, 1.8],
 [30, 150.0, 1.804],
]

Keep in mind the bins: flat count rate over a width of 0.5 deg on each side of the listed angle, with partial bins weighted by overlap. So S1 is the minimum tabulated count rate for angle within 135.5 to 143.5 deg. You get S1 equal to 1.651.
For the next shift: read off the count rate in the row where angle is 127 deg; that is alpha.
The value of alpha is 1.626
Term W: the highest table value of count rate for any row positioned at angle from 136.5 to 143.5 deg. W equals 1.785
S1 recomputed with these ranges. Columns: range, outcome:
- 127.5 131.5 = 1.578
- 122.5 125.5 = 1.74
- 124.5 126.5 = 1.606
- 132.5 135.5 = 1.594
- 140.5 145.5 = 1.737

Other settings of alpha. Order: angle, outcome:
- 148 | 1.829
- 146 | 1.812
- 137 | 1.678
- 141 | 1.753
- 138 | 1.685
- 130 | 1.585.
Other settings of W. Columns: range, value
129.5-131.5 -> 1.585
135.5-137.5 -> 1.678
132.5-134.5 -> 1.7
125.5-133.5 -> 1.626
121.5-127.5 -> 1.794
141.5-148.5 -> 1.835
